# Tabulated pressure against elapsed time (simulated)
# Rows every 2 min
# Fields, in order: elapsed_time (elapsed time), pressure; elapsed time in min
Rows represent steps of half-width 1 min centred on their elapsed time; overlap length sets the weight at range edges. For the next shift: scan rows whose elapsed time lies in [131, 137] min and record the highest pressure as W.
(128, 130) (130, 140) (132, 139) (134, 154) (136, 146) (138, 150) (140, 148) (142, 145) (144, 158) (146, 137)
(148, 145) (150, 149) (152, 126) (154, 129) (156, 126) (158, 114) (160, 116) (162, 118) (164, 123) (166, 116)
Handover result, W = 154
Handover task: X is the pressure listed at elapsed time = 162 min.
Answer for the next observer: 118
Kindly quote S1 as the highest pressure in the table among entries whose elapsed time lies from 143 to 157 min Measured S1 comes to 158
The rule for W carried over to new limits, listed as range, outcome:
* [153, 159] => 129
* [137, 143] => 150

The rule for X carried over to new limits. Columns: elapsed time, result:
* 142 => 145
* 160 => 116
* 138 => 150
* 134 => 154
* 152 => 126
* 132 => 139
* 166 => 116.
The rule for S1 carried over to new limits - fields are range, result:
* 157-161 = 116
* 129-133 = 140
